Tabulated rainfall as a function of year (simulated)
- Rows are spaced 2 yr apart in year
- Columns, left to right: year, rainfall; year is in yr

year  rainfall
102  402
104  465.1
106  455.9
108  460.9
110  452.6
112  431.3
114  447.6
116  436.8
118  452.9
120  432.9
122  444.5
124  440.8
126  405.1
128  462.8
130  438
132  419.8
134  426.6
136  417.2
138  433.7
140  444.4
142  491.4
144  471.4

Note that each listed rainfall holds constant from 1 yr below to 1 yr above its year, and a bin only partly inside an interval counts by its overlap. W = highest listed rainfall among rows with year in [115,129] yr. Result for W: 462.8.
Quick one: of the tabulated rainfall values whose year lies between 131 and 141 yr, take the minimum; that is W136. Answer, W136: 417.2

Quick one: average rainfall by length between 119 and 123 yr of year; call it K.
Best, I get 439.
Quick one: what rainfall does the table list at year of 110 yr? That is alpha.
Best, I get 452.6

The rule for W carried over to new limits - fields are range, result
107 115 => 460.9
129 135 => 438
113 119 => 452.9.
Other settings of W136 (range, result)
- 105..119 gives 431.3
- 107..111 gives 452.6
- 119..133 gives 405.1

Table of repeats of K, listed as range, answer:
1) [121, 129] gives 438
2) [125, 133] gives 431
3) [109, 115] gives 444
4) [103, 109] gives 461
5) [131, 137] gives 421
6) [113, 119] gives 446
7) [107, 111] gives 457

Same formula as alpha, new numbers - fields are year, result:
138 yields 433.7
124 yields 440.8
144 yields 471.4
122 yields 444.5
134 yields 426.6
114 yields 447.6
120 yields 432.9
